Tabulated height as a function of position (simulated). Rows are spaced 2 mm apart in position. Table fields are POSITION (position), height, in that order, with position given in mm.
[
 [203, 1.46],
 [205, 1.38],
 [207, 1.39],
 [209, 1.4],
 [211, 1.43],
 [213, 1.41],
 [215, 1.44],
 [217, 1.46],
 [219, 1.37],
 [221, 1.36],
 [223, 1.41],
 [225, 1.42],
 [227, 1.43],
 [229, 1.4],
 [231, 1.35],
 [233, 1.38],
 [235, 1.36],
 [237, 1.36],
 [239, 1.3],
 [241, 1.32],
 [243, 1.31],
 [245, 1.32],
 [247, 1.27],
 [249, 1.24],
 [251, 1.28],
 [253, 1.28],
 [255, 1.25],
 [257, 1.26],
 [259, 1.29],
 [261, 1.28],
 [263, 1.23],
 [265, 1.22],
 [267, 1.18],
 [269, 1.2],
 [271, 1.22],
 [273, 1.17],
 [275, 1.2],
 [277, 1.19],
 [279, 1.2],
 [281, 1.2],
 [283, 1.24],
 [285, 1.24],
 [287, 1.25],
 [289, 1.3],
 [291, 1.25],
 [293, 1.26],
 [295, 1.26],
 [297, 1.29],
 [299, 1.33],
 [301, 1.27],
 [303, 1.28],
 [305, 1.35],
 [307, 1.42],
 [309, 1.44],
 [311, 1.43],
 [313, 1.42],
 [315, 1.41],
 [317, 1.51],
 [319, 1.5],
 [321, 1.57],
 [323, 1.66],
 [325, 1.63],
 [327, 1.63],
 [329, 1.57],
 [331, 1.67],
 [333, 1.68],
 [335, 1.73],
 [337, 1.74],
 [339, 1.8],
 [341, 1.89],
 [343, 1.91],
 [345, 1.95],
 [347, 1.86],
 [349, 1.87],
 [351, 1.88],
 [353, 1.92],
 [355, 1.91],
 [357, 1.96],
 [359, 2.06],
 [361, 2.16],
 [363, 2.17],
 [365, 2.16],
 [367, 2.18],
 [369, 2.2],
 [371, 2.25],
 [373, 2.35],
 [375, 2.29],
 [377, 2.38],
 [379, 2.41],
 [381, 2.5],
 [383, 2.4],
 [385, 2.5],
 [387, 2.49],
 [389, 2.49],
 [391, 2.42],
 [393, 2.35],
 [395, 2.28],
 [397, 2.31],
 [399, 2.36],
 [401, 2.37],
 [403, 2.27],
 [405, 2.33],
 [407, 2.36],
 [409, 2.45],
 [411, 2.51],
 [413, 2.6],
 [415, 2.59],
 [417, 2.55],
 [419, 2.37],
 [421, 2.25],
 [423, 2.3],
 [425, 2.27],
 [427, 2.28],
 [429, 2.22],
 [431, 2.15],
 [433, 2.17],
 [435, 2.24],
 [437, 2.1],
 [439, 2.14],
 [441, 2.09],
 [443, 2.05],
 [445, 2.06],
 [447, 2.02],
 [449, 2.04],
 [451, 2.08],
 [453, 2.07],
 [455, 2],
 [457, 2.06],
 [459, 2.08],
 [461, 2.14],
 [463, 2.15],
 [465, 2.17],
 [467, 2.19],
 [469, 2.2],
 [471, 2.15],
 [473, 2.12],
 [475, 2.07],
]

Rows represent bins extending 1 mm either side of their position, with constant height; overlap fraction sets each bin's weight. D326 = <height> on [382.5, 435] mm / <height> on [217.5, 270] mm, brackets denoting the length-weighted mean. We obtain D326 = 1.8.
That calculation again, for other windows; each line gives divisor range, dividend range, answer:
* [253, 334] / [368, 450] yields 1.71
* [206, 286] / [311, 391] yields 1.50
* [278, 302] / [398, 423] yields 1.92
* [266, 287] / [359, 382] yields 1.88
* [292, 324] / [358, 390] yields 1.65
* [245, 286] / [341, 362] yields 1.58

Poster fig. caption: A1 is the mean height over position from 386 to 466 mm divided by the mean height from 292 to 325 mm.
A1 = 1.60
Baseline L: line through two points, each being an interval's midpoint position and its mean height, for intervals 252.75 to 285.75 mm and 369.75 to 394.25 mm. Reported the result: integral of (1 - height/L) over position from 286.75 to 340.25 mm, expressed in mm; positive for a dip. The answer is 6.8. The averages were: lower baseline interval 1.23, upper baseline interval 2.4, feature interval 1.47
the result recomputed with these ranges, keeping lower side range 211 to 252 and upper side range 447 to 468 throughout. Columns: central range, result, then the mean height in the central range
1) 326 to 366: -3.2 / 1.88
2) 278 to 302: 4.5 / 1.26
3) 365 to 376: -2.6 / 2.25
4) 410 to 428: -4.1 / 2.41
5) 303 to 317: 1.8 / 1.41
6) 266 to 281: 3.0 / 1.19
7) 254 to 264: 1.3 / 1.26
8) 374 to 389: -4.7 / 2.43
